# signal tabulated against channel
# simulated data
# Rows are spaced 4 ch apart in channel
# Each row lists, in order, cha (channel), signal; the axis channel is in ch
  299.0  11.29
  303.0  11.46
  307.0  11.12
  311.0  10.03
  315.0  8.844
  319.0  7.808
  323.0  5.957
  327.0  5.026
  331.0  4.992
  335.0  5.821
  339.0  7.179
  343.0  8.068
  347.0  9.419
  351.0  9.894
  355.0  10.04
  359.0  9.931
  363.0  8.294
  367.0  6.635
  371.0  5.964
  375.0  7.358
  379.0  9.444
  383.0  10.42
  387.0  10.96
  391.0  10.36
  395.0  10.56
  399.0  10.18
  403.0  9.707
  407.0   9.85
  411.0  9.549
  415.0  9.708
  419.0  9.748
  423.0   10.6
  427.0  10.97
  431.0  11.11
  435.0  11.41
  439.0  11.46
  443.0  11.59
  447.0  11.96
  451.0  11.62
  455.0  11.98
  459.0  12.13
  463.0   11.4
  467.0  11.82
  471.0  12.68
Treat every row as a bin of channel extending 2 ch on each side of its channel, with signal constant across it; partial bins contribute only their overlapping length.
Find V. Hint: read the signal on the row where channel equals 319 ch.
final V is 7.808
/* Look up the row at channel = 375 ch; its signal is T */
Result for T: 7.358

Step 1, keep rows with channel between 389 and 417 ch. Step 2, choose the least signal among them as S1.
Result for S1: 9.549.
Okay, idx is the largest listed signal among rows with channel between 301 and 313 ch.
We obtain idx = 11.46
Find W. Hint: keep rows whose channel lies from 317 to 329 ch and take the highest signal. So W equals 7.808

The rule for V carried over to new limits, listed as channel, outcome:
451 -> 11.62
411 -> 9.549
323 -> 5.957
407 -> 9.85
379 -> 9.444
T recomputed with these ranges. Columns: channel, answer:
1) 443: 11.59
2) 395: 10.56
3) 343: 8.068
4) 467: 11.82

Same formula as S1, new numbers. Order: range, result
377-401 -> 9.444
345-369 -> 6.635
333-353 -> 5.821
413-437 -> 9.708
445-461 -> 11.62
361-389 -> 5.964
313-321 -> 7.808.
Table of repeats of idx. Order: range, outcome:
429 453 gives 11.96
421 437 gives 11.41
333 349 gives 9.419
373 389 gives 10.96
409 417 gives 9.708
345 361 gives 10.04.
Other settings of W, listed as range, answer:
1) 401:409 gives 9.85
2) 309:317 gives 10.03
